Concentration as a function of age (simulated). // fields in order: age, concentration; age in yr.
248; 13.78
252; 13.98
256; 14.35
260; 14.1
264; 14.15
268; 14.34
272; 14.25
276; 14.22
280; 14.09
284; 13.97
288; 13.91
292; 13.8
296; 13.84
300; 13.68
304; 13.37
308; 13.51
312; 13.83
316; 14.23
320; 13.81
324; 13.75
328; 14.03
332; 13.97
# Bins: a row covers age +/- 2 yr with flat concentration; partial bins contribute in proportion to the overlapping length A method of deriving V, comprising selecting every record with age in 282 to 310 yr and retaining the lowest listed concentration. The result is 13.37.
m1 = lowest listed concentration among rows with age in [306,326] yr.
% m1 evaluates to 13.51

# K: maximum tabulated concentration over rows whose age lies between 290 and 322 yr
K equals 14.23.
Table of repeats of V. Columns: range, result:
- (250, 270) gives 13.98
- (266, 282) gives 14.09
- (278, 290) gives 13.91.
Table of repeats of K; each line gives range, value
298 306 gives 13.68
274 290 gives 14.22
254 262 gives 14.35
